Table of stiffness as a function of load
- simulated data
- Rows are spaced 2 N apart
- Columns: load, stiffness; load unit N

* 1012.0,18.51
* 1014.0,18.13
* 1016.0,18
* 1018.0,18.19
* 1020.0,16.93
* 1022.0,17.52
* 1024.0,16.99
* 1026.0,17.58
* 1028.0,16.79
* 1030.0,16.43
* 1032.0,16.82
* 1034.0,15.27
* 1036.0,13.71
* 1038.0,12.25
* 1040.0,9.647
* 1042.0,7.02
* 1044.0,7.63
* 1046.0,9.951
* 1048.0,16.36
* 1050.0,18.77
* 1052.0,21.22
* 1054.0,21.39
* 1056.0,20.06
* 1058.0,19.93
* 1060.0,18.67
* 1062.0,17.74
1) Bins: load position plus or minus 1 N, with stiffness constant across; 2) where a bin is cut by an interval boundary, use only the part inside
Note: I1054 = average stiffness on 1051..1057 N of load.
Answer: 20.9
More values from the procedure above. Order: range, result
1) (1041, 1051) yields 11.9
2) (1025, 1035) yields 16.6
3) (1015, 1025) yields 17.5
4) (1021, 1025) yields 17.3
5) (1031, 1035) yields 16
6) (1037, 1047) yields 9.3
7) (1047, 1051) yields 17.6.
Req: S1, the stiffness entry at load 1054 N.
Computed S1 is 21.39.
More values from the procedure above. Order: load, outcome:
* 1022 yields 17.52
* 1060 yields 18.67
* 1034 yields 15.27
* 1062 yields 17.74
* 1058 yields 19.93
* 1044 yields 7.63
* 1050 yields 18.77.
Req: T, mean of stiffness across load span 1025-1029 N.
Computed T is 17.2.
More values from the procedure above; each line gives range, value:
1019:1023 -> 17.2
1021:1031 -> 17.1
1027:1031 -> 16.6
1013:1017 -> 18.1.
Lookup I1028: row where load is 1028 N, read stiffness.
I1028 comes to 16.79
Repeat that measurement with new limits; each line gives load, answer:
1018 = 18.19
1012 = 18.51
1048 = 16.36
